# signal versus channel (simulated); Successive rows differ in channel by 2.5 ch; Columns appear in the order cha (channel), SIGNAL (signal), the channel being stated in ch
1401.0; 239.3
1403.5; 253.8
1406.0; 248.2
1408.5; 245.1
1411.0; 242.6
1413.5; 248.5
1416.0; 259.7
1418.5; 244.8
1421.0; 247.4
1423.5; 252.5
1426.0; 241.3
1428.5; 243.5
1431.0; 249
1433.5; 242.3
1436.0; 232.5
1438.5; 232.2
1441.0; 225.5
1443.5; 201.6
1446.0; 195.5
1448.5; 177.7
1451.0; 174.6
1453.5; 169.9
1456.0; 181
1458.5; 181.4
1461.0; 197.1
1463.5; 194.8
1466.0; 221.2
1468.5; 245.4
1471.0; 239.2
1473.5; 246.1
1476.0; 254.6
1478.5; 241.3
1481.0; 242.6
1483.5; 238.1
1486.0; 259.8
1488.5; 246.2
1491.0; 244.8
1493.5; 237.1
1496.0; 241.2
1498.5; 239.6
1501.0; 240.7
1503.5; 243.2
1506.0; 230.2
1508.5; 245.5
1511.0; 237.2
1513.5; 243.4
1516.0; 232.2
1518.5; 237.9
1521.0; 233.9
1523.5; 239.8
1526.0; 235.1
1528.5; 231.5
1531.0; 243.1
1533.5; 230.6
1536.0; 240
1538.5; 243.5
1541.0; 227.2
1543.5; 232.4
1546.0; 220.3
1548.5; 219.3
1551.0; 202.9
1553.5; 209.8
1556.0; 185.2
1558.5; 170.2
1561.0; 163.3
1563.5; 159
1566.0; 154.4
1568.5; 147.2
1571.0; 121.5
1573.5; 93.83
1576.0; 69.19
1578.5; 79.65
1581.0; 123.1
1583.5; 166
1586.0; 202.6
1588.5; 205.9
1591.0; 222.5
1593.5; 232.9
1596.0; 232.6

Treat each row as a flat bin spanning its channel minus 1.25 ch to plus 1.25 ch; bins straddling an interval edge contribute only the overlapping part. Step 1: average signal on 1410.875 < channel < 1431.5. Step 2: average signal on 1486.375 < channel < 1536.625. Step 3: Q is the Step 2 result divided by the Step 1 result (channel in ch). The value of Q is 0.96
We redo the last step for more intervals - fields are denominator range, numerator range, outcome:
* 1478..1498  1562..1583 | 0.50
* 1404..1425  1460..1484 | 0.93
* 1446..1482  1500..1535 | 1.12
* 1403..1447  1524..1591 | 0.77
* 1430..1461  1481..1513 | 1.18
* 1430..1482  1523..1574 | 0.92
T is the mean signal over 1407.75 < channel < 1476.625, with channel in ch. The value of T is 224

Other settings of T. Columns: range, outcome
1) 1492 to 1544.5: 237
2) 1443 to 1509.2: 223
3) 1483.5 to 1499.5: 244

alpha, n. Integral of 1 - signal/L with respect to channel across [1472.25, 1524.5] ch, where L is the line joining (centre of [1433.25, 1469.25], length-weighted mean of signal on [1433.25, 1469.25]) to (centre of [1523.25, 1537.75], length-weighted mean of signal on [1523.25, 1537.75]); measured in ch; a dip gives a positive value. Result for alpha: -4.4 ch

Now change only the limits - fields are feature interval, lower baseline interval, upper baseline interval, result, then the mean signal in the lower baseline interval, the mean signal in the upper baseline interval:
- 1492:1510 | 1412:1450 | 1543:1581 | -4.3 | 233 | 159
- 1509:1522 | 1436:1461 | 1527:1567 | -2.1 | 195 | 209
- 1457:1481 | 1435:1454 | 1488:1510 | -0.6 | 202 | 241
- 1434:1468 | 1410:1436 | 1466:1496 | 6.2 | 246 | 244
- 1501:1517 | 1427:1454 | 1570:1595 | -4.7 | 215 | 153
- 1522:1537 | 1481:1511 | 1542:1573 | -2.0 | 242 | 180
